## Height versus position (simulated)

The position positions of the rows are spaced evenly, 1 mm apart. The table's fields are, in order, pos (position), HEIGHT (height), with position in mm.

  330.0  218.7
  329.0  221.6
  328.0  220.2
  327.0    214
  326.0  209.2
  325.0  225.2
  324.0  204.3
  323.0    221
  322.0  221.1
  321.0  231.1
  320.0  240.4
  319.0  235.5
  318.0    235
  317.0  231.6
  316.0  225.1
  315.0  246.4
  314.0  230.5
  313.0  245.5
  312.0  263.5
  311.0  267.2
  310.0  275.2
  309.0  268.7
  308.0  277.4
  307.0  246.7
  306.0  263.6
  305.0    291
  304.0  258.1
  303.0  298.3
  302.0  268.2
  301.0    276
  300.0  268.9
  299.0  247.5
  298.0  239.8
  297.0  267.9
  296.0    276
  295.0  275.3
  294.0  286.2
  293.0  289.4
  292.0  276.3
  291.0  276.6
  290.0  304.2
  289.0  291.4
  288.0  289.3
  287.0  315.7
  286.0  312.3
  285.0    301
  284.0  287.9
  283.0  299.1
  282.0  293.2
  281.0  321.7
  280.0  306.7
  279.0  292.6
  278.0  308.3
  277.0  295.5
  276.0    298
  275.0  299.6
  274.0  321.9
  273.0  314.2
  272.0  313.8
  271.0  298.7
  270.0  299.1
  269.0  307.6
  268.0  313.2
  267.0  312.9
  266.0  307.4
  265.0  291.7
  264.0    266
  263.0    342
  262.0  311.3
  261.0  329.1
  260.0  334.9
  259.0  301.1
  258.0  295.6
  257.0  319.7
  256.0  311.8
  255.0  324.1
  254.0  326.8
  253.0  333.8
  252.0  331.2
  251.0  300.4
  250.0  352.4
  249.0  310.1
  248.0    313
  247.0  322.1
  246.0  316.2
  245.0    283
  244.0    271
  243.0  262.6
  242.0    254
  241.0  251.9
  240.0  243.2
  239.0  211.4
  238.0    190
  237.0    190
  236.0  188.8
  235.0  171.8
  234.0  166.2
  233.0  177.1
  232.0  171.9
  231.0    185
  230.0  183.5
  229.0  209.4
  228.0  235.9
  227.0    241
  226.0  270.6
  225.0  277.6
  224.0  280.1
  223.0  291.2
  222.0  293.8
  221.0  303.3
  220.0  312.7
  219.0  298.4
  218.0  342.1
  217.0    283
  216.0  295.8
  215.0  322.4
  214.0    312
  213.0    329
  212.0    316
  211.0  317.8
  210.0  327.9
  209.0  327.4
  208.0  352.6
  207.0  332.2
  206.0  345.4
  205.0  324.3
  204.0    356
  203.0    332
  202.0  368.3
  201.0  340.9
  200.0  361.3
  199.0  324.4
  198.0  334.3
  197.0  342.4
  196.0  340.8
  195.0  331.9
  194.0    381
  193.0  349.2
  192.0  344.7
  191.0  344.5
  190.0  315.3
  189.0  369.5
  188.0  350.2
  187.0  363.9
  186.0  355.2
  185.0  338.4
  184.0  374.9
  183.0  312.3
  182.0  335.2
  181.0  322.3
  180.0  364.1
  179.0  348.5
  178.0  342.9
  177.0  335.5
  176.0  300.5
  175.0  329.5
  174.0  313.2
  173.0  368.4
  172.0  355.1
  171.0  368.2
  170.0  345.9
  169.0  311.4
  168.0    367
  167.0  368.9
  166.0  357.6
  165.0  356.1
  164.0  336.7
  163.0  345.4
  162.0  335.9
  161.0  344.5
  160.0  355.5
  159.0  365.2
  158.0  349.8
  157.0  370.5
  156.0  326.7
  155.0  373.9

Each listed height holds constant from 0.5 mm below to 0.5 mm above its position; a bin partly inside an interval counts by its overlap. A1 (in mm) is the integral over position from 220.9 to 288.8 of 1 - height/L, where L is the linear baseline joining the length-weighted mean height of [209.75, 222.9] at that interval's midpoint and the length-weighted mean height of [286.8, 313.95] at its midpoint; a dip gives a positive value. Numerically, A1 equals 2.5 mm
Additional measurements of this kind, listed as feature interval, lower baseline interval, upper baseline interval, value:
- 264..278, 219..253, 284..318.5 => -2.2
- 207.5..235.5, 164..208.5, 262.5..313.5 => 4.7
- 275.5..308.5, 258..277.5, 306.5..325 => -1.2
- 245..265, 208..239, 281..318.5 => -3.8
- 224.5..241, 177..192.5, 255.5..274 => 5.9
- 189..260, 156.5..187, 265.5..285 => 6.7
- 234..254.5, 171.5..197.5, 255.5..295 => 3.1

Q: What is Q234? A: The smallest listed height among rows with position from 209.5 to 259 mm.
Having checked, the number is 166.2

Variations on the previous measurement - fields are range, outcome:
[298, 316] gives 225.1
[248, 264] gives 266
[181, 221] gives 283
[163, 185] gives 300.5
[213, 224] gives 280.1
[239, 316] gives 211.4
